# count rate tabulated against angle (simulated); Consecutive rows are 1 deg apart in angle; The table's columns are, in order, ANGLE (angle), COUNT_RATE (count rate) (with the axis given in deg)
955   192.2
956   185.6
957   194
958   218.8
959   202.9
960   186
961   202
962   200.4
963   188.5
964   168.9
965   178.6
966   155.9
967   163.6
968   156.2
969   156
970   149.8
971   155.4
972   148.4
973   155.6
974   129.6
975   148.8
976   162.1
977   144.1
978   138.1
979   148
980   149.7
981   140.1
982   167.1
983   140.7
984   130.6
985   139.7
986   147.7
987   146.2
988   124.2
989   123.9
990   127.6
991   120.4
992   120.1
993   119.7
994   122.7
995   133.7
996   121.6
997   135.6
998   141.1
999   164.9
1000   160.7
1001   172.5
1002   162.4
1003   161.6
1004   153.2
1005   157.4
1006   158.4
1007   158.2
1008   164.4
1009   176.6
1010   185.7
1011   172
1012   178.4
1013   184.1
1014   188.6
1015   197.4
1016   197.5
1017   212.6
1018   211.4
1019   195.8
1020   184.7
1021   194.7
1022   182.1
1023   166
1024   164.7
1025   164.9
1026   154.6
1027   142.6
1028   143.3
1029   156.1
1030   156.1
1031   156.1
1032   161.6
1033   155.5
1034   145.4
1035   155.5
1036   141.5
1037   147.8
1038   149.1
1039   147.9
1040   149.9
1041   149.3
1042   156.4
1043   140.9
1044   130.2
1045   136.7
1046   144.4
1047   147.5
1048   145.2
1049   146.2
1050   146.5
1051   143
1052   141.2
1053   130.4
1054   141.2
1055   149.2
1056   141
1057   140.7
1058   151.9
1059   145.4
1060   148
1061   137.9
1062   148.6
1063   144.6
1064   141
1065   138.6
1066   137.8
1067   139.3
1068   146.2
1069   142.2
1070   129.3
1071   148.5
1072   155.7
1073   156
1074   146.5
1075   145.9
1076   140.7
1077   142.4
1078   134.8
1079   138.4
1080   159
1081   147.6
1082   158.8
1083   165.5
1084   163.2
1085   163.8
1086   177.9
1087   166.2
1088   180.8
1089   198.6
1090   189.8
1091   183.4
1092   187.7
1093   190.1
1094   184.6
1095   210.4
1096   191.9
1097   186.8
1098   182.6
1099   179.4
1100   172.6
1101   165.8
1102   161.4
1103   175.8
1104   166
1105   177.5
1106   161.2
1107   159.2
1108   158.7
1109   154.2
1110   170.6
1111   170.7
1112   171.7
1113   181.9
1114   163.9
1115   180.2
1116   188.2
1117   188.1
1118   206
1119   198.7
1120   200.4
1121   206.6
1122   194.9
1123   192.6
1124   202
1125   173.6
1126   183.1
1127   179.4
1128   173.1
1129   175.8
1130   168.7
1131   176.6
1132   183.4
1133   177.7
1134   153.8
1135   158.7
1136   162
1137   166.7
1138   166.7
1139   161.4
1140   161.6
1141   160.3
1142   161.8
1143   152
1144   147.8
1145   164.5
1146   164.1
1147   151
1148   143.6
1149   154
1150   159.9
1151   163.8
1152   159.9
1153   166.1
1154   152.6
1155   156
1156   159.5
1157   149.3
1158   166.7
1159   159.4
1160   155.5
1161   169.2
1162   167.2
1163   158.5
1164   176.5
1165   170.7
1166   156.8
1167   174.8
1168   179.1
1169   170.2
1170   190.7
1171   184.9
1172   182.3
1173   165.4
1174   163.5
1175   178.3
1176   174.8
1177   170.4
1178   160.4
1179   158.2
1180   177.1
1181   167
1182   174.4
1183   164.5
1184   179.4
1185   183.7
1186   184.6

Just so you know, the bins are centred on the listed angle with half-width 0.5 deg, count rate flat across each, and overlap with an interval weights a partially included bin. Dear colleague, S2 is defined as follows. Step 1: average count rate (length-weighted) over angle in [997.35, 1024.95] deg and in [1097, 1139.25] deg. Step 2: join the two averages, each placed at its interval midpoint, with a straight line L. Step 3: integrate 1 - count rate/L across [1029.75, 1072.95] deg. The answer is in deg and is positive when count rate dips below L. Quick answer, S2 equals 7.4 deg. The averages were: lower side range 175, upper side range 176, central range 145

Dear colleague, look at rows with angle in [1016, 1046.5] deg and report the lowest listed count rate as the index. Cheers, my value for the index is 130.2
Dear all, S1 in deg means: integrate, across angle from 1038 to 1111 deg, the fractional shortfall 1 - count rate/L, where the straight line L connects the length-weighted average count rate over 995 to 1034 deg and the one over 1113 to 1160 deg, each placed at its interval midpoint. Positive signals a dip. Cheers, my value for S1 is 5.3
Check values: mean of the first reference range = 168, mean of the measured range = 157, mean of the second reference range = 170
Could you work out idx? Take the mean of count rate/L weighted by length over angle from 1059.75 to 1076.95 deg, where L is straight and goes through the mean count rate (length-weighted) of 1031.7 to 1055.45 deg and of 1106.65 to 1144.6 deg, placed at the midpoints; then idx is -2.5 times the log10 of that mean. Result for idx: 0.078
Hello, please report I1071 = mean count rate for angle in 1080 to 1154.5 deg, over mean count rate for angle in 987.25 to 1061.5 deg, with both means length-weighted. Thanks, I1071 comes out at 1.12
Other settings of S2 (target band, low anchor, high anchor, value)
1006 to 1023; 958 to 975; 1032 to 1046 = -3.4 deg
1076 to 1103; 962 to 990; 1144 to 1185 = -2.0 deg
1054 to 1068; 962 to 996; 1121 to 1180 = 1.2 deg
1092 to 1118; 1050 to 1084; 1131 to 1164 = -4.1 deg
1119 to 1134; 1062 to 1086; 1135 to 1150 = -2.7 deg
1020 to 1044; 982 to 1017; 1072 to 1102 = 0.5 deg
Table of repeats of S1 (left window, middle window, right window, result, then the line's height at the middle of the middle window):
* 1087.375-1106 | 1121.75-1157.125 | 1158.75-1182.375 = 1.9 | 175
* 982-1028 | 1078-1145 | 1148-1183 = -4.2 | 164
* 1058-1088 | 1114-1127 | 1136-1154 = -3.0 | 156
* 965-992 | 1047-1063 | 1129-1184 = 1.0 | 154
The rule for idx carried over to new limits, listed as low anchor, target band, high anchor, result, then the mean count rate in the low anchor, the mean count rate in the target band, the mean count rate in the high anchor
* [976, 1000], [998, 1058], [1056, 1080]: -0.14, 138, 160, 144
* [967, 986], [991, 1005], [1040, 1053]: 0.02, 148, 143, 144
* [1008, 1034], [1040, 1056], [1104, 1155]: 0.21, 175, 143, 171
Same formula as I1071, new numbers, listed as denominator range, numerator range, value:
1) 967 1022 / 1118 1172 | 1.08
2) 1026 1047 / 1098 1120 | 1.18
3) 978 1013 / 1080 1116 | 1.18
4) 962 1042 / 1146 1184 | 1.06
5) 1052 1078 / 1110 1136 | 1.27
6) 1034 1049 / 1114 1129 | 1.30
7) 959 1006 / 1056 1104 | 1.06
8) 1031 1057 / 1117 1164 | 1.16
